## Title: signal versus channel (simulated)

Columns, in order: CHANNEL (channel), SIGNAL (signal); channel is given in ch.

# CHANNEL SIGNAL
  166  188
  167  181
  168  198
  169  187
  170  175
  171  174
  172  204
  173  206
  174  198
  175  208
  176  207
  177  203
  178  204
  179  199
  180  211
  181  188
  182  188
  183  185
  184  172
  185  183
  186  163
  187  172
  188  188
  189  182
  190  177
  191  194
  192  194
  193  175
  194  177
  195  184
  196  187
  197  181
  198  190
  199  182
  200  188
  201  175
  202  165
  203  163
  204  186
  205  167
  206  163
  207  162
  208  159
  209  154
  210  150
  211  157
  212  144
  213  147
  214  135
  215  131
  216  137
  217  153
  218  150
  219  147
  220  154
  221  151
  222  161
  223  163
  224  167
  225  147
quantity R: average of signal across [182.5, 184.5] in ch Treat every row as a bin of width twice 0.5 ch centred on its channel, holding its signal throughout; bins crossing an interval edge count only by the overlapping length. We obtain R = 178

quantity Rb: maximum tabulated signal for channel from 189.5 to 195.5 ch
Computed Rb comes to 194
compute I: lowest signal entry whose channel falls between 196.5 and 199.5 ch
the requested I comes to 181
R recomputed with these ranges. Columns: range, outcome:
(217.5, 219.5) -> 148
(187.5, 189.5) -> 185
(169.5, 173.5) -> 190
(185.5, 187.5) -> 168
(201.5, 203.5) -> 164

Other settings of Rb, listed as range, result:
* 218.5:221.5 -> 154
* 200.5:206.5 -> 186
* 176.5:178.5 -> 204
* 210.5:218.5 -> 157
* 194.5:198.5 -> 190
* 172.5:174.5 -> 206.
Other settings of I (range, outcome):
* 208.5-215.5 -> 131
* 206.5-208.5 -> 159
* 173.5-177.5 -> 198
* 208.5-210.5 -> 150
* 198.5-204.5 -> 163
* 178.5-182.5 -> 188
